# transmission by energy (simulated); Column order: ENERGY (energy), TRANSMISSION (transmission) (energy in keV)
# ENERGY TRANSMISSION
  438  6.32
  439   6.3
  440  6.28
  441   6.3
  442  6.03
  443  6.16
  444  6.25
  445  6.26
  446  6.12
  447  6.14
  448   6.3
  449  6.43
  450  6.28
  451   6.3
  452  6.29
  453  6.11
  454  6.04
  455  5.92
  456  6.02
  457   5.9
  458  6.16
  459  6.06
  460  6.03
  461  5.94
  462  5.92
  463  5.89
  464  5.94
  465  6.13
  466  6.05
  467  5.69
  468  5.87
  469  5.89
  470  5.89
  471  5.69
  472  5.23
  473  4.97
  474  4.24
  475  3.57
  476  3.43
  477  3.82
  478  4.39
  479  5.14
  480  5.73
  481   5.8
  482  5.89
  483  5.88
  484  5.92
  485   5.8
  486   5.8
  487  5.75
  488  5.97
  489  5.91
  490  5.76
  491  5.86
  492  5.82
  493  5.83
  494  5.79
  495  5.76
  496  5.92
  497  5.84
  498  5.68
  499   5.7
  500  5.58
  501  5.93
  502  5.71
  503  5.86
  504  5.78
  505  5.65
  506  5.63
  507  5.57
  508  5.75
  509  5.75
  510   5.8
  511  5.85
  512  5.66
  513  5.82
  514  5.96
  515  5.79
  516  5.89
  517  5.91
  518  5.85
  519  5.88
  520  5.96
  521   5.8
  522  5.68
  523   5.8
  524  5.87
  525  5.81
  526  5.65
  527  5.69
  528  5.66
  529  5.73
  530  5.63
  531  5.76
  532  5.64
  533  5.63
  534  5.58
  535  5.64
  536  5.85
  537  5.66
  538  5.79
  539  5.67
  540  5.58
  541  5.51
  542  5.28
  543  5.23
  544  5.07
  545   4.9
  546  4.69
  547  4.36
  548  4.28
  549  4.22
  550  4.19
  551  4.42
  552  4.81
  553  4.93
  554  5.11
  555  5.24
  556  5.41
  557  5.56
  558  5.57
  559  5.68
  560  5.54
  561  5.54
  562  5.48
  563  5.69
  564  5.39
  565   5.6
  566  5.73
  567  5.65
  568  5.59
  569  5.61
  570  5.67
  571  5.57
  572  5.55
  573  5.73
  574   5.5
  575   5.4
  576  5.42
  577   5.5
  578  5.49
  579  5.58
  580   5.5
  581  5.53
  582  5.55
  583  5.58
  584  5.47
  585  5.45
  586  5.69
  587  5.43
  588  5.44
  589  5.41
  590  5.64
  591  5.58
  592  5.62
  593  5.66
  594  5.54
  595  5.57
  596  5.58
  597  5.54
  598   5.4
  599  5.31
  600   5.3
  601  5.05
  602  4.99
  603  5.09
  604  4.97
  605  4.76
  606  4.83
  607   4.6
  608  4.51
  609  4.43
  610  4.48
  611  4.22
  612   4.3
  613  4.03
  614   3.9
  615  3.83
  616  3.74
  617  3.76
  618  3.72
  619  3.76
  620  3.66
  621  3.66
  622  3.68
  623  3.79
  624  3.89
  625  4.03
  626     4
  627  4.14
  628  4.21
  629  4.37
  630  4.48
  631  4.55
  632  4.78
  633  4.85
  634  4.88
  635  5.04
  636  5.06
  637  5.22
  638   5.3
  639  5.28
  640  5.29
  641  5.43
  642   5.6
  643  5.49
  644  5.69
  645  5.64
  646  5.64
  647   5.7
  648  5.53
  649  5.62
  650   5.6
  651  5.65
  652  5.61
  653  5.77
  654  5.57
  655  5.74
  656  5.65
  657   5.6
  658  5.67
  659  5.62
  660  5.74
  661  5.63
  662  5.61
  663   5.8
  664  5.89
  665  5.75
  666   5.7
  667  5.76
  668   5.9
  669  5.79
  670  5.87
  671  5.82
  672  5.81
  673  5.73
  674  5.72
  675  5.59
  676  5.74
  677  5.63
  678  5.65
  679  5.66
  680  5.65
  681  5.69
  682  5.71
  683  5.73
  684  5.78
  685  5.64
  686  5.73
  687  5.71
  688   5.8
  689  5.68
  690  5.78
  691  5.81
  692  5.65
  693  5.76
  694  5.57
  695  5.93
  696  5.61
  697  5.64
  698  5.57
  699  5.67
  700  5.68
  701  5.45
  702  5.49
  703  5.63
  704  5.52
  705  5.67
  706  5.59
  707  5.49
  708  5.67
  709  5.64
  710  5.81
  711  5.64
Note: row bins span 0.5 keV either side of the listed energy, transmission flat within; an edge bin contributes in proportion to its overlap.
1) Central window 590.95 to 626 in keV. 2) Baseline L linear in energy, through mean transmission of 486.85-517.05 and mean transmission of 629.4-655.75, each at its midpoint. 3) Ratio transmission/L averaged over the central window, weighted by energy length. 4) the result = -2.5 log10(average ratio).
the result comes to 0.19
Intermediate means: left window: 5.79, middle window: 4.57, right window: 5.35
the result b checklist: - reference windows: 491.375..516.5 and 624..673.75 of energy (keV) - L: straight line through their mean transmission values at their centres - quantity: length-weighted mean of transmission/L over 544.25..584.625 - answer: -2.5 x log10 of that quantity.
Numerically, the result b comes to 0.06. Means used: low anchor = 5.77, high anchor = 5.36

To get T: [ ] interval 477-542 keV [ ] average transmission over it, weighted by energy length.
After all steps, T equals 5.72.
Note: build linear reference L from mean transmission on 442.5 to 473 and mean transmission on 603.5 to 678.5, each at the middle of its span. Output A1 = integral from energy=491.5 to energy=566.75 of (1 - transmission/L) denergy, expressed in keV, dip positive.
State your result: 1.3 keV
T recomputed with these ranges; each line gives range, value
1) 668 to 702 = 5.7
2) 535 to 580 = 5.33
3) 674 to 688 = 5.69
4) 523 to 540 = 5.7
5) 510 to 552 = 5.48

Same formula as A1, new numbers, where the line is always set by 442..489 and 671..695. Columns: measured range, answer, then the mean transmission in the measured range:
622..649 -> 3.8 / 4.91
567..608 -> 2.2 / 5.41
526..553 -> 2.2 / 5.25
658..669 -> 0.0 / 5.74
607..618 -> 3.1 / 4.12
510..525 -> -0.3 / 5.83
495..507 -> -0.1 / 5.75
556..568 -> 0.3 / 5.58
